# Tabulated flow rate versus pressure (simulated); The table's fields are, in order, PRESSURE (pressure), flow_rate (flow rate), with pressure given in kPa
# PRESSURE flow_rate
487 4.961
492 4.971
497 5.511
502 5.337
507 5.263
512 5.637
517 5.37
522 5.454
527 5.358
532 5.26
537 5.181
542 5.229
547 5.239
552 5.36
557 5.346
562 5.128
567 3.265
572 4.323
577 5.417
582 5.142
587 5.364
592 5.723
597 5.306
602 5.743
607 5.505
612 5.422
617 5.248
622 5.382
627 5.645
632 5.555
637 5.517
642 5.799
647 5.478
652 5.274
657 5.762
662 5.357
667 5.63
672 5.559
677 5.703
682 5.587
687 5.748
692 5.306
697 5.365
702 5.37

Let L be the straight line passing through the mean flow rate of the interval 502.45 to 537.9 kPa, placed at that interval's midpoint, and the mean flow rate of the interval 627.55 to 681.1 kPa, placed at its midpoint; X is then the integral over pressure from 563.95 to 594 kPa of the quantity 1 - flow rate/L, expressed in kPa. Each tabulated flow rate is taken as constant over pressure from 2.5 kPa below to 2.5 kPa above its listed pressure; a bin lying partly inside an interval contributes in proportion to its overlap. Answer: 3.3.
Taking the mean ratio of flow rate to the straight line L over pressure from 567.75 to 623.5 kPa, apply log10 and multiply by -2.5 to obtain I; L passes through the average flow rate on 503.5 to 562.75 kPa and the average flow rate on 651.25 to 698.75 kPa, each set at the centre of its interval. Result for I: 0.03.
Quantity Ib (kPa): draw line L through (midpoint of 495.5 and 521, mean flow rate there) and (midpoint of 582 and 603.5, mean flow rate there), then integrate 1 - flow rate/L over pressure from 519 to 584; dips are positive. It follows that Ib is 4.7 kPa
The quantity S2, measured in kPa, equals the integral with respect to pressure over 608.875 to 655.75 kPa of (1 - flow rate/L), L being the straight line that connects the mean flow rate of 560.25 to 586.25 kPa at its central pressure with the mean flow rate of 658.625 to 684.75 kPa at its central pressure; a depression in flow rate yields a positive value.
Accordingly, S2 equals -2.4 kPa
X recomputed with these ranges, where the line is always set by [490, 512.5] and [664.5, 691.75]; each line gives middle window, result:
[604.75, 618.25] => 0.3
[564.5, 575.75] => 3.0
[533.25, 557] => 0.6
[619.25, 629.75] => 0.0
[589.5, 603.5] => -0.2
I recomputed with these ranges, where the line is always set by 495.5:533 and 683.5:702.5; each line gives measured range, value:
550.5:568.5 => 0.13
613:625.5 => 0.02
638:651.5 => -0.02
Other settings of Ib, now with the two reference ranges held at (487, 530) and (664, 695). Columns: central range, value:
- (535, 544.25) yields 0.30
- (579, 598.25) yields 0.22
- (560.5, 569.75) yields 2.25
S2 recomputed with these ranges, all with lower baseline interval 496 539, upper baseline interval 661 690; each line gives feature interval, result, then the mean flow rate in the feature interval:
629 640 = 0.0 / 5.55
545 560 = 0.3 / 5.31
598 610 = -0.2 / 5.58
